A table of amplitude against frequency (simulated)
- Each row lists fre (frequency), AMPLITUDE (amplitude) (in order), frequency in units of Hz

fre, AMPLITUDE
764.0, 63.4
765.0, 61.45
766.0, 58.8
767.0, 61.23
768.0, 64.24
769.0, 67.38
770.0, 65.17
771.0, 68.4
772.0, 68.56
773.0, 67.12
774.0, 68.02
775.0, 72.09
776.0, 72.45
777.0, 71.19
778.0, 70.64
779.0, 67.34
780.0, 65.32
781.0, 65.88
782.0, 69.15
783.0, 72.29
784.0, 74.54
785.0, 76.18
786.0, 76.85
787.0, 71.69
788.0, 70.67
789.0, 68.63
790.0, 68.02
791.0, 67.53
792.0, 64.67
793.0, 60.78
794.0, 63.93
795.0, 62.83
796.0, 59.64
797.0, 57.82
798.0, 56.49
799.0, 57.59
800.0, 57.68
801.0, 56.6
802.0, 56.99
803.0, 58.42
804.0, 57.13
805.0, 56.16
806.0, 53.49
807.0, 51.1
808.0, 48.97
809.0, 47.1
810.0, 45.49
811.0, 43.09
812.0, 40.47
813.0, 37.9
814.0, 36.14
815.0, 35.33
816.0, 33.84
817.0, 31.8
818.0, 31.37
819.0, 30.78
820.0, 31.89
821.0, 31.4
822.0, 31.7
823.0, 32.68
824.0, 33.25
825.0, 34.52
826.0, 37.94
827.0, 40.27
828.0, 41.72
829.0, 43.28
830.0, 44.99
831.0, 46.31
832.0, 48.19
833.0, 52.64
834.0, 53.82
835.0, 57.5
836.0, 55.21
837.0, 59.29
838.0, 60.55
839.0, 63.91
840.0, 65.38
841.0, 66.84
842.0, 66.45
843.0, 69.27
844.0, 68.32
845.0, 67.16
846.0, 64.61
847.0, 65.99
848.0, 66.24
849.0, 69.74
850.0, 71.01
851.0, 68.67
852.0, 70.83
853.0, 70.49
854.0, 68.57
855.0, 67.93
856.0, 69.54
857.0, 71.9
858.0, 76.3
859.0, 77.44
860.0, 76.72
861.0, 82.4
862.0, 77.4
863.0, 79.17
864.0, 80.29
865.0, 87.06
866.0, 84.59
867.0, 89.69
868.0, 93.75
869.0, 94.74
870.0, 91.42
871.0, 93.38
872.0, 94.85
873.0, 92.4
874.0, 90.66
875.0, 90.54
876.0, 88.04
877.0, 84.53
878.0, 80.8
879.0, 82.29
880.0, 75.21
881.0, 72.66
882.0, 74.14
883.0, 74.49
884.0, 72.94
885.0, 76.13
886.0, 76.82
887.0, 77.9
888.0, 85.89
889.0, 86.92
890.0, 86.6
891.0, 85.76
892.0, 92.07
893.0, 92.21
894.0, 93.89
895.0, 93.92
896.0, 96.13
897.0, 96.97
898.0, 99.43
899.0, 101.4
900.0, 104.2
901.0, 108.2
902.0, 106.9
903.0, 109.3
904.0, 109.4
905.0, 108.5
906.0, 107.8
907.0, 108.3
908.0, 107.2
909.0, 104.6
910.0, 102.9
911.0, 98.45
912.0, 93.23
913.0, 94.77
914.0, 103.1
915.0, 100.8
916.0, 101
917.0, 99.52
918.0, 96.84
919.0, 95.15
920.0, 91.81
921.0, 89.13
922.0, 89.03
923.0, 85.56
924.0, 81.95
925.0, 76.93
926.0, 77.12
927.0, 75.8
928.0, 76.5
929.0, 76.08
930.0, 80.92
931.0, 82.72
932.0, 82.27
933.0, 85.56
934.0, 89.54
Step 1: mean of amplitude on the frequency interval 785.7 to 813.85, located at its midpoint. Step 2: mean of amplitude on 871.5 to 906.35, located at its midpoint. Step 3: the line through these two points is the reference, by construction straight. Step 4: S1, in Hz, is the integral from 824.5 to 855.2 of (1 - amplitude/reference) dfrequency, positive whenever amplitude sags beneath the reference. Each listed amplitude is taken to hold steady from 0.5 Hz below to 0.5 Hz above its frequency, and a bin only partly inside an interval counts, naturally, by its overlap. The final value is 5.8 Hz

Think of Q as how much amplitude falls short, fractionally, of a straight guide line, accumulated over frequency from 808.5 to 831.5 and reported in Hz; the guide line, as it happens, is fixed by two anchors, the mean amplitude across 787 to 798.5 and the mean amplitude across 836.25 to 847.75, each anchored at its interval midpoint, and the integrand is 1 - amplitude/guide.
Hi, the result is 9.6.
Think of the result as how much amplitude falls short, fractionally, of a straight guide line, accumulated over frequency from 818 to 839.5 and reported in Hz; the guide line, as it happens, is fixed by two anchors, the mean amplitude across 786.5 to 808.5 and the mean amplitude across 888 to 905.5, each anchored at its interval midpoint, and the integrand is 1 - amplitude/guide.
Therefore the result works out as 8.5 Hz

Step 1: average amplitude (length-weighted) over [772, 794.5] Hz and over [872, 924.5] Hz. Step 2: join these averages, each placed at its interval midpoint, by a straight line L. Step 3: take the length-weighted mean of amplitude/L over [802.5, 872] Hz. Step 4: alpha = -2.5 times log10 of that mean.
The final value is 0.35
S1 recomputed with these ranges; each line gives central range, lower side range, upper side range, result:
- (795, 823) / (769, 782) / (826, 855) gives 8.04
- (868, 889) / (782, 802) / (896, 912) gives 2.51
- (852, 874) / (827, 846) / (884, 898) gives -2.97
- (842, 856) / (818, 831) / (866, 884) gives -1.92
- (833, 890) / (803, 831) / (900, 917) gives -3.86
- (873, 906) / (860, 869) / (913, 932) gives -1.61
